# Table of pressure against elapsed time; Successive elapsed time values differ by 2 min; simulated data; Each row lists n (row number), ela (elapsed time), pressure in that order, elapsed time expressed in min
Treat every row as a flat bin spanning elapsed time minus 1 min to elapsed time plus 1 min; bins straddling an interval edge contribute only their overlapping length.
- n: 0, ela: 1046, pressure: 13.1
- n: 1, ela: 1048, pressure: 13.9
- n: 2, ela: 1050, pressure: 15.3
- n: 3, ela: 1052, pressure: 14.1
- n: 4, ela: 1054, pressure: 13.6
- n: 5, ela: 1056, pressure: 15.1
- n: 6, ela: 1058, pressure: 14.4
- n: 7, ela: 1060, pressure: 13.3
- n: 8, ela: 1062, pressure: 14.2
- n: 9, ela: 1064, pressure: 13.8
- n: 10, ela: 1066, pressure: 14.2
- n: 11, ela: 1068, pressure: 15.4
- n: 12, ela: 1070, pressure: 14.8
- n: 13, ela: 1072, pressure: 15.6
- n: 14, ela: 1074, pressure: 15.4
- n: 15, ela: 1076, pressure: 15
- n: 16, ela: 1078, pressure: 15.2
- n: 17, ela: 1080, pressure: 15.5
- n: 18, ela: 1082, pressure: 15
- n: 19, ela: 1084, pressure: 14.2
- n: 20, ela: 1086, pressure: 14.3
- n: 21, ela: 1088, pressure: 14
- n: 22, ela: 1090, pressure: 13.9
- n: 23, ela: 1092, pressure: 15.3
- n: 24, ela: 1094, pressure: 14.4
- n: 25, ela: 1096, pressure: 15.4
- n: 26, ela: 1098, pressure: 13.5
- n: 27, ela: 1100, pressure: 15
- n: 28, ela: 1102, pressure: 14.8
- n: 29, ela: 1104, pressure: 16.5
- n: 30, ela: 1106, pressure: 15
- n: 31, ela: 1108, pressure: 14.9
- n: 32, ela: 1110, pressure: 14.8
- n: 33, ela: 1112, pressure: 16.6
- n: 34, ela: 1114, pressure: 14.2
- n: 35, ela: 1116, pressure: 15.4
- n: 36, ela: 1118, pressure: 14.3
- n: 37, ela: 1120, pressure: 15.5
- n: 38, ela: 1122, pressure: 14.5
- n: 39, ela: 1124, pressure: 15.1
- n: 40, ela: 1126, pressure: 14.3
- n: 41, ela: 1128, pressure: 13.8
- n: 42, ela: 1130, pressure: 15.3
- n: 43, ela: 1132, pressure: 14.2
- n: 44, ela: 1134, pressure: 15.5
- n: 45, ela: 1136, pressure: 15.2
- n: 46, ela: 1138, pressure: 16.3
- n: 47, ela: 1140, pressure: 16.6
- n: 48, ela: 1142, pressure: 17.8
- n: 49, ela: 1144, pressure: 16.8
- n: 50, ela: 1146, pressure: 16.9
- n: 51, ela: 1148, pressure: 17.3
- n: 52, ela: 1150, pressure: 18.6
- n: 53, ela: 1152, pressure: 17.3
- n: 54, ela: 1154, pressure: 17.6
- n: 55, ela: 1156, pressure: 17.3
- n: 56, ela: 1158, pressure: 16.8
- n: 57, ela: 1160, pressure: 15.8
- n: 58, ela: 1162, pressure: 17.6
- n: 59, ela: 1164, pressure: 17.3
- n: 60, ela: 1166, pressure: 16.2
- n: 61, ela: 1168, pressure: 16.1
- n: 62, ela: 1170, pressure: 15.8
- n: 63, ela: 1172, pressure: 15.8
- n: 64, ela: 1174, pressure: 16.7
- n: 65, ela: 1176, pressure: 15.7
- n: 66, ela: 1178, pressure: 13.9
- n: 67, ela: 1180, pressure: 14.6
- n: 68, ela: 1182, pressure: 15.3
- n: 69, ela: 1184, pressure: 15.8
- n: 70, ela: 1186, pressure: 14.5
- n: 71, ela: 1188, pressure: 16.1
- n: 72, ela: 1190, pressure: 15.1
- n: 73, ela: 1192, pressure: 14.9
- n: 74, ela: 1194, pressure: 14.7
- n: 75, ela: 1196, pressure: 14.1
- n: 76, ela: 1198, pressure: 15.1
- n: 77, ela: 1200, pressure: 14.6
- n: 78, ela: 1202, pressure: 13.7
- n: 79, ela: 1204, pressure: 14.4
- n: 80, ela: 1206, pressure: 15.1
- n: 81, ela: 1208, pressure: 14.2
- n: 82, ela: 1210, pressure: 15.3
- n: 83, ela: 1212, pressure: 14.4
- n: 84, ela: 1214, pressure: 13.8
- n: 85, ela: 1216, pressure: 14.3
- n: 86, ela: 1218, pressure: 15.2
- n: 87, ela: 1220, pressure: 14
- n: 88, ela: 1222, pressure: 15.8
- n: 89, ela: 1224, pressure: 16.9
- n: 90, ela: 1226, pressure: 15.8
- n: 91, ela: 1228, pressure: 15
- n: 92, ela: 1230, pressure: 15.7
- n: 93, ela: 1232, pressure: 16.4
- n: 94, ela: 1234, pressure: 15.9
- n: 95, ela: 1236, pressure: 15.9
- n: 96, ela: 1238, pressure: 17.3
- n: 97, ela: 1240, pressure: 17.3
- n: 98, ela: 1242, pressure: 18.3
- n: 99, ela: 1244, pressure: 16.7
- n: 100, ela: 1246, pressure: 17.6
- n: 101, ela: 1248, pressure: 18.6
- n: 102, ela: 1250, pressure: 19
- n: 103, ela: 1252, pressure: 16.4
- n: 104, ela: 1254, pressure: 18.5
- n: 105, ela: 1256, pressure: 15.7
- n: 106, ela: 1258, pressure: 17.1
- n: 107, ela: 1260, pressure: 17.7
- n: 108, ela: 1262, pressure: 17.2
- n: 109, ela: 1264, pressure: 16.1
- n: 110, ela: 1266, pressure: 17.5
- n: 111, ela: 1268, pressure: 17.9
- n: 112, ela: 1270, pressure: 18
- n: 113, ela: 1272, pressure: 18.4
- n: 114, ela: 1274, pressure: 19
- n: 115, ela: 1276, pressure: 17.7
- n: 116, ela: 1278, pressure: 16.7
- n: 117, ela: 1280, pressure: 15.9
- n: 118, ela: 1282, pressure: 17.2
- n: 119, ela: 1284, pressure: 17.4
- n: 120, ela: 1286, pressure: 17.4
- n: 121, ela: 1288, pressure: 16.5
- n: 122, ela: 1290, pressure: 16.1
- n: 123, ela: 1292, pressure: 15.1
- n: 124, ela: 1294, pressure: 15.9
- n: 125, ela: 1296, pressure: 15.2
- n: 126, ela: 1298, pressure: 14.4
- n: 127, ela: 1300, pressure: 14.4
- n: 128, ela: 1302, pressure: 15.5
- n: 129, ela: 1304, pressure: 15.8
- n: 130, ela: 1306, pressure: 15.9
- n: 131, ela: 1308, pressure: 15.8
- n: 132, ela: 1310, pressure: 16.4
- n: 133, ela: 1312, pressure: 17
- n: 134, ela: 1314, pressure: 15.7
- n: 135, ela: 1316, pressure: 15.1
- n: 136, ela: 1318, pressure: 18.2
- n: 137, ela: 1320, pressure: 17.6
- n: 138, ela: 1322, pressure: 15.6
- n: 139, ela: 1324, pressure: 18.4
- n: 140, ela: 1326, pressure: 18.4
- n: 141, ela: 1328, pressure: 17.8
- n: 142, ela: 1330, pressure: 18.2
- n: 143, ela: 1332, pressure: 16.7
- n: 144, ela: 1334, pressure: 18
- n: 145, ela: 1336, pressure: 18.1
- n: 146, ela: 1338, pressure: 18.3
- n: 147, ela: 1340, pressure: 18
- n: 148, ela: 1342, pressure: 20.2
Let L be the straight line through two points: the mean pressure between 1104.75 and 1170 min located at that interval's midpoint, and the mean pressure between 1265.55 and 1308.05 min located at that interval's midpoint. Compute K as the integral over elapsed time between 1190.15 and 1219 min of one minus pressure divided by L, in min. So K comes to 2.9 min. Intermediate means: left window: 16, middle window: 14.6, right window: 16.5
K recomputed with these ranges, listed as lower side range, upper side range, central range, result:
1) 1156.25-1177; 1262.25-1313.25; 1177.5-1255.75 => 3.8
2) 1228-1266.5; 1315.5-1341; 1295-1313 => 1.9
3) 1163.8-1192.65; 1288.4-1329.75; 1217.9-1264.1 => -2.4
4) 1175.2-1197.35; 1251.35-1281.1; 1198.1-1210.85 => 0.8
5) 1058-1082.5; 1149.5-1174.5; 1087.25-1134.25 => 2.5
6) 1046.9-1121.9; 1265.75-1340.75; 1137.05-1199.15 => -2.4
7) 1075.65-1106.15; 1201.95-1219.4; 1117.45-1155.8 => -3.4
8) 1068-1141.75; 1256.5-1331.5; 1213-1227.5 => 0.9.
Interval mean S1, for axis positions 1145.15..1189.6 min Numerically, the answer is 16.3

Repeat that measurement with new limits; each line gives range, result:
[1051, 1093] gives 14.6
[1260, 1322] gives 16.6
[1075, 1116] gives 14.9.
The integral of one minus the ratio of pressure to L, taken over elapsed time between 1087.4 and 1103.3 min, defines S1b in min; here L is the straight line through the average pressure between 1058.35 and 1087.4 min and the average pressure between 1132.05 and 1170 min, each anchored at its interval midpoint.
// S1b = 0.7 min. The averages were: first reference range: 14.7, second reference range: 16.7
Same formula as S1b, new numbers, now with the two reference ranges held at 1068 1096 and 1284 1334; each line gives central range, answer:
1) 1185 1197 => 0.5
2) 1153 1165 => -1.3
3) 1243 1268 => -2.0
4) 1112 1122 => 0.1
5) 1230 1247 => -1.0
